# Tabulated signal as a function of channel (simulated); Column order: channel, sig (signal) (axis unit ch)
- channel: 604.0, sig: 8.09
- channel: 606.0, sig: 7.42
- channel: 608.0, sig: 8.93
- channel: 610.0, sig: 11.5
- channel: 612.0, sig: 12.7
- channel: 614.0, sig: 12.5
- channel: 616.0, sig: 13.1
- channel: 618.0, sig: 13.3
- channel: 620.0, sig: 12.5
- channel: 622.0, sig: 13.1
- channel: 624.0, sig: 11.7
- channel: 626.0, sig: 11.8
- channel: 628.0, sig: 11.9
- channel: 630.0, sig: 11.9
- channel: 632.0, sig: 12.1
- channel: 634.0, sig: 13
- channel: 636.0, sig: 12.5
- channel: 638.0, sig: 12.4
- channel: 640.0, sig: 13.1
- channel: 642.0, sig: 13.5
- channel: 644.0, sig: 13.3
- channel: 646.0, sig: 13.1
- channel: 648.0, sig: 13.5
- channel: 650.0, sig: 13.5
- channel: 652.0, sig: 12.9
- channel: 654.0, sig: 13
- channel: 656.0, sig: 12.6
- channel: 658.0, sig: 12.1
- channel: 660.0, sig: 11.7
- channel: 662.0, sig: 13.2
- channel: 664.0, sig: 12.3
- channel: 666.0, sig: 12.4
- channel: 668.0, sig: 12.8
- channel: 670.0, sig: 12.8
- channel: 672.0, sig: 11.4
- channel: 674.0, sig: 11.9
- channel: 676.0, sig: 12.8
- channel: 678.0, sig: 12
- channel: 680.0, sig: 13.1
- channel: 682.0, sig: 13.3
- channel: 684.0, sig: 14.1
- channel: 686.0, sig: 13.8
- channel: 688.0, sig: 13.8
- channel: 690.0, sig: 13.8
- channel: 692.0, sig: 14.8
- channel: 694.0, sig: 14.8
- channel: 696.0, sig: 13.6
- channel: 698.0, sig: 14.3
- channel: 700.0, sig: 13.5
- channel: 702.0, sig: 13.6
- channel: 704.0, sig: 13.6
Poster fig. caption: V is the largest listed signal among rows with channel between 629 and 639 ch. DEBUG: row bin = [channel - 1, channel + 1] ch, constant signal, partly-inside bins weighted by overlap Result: 13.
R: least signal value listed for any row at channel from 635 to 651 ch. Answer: 12.4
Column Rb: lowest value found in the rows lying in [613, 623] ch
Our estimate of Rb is 12.5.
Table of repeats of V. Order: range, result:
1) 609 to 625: 13.3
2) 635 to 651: 13.5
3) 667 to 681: 13.1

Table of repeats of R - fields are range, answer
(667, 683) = 11.4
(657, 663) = 11.7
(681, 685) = 13.3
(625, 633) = 11.8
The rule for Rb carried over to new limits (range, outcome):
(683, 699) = 13.6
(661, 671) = 12.3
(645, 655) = 12.9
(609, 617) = 11.5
